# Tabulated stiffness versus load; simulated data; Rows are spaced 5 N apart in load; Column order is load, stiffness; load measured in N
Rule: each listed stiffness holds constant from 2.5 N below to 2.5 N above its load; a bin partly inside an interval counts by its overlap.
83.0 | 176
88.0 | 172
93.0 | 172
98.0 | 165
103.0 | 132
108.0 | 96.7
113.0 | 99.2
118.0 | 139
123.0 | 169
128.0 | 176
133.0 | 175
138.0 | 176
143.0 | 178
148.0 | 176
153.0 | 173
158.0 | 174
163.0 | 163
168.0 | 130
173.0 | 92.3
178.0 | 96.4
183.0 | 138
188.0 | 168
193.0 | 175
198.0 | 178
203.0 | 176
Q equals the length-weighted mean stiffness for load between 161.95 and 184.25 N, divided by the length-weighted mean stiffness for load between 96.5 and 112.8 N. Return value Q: 0.97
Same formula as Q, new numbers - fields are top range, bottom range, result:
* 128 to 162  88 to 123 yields 1.26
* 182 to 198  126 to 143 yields 0.94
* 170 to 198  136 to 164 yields 0.79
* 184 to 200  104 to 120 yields 1.51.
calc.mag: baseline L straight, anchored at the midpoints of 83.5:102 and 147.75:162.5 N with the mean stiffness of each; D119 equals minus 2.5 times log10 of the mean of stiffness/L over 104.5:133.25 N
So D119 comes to 0.21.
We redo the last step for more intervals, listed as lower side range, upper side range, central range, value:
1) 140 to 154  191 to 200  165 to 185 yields 0.466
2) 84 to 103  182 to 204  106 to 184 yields 0.134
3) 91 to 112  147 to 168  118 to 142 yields -0.123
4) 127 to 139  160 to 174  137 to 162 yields -0.130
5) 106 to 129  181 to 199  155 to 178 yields 0.136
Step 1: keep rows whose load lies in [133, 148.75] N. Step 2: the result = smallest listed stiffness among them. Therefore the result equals 175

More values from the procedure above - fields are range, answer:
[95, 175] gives 92.3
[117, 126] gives 139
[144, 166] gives 163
